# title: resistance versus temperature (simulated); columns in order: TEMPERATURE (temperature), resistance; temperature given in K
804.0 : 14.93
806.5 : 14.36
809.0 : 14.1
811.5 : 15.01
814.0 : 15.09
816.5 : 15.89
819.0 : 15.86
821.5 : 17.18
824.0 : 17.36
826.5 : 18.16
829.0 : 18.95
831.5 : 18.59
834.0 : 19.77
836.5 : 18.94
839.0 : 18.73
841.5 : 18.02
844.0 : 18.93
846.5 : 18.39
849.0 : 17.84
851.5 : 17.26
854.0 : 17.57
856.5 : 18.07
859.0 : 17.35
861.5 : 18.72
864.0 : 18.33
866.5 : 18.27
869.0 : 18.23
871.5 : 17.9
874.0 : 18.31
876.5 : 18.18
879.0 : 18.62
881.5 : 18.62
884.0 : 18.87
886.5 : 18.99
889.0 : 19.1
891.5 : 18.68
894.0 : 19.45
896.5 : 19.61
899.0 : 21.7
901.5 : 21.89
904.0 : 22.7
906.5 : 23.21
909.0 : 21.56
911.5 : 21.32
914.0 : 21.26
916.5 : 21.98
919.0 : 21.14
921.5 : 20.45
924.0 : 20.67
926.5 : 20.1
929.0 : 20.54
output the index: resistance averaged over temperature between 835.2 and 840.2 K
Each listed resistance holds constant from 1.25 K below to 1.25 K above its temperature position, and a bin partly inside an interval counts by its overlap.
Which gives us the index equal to 18.8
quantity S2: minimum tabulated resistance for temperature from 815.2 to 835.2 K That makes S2 15.86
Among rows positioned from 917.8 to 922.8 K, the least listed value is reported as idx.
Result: 20.45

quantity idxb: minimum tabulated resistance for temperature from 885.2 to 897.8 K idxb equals 18.68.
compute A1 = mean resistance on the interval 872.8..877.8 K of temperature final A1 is 18.2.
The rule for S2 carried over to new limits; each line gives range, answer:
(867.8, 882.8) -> 17.9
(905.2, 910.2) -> 21.56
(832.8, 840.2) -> 18.73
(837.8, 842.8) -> 18.02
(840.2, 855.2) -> 17.26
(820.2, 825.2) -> 17.18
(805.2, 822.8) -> 14.1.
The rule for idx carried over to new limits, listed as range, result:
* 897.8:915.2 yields 21.26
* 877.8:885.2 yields 18.62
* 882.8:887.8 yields 18.87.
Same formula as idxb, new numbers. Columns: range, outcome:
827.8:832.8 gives 18.59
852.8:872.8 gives 17.35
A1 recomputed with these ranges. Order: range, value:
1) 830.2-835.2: 19.2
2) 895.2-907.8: 21.8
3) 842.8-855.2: 18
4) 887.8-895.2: 19.1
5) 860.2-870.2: 18.4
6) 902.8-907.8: 22.9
